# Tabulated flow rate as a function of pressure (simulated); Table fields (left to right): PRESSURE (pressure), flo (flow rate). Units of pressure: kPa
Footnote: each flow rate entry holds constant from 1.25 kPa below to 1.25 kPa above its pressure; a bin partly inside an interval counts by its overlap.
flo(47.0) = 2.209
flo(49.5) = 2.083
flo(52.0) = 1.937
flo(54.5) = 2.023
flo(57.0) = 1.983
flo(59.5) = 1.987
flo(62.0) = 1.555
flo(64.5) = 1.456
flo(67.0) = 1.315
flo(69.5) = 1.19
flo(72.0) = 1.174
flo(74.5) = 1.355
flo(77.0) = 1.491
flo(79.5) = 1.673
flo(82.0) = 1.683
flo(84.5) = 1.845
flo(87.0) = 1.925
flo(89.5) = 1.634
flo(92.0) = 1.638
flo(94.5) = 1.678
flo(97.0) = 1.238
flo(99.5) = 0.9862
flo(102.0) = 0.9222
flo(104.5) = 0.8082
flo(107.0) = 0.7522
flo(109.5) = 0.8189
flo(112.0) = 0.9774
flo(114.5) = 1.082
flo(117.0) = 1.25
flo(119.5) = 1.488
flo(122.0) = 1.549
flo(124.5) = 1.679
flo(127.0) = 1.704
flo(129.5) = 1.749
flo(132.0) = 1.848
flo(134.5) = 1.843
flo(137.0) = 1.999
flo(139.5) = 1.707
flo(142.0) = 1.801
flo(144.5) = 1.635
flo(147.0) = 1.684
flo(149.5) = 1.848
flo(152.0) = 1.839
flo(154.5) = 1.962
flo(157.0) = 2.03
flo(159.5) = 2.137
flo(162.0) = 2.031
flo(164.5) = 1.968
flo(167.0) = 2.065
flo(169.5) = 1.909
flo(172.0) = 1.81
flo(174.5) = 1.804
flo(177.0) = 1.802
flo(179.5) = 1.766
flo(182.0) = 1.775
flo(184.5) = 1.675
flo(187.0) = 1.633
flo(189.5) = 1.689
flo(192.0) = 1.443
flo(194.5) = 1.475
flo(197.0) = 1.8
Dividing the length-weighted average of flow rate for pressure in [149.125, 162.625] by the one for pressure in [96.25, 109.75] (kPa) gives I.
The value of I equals 2.2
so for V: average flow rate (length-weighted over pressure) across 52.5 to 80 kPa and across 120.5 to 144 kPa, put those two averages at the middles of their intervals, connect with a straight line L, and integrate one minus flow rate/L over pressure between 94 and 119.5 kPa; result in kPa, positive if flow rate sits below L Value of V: 9.5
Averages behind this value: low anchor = 1.57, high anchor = 1.76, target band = 1.05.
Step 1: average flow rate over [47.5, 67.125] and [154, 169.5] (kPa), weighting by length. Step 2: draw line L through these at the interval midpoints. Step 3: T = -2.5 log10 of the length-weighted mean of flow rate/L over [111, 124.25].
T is 0.43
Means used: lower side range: 1.84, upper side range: 2.03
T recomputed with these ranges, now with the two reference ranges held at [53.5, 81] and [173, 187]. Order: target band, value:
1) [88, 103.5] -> 0.190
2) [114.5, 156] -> -0.018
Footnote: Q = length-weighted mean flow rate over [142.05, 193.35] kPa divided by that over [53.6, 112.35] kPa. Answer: 1.28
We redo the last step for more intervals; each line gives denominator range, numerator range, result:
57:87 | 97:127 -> 0.74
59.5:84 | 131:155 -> 1.23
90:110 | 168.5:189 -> 1.56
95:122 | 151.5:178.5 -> 1.81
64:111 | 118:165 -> 1.35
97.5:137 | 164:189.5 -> 1.37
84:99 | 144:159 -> 1.15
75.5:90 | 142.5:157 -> 1.06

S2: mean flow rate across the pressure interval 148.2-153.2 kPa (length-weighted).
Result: 1.84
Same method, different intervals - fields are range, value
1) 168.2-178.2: 1.83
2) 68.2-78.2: 1.3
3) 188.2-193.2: 1.57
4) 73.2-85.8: 1.61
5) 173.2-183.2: 1.79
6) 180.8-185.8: 1.72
